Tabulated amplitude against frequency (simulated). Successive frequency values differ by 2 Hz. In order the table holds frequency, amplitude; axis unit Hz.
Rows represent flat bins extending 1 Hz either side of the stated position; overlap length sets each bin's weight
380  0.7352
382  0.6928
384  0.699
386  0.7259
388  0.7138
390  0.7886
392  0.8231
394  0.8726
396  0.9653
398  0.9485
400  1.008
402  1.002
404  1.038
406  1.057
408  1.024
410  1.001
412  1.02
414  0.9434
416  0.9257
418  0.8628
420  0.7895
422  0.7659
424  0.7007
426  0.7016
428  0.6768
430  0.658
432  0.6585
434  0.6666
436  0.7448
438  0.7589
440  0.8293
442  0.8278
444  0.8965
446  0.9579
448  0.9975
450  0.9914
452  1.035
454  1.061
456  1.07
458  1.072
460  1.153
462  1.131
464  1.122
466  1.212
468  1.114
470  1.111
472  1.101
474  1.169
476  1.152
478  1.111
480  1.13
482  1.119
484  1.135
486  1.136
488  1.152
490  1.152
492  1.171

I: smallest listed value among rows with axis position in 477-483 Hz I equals 1.111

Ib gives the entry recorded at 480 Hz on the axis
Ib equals 1.13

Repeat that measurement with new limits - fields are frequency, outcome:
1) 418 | 0.8628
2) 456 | 1.07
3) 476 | 1.152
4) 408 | 1.024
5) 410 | 1.001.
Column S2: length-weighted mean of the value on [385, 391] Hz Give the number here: 0.743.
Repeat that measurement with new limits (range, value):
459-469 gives 1.15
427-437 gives 0.681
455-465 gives 1.11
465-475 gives 1.14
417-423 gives 0.806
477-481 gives 1.12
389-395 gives 0.828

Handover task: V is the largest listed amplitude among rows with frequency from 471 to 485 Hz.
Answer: 1.169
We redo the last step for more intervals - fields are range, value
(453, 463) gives 1.153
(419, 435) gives 0.7895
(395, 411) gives 1.057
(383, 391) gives 0.7886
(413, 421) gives 0.9434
